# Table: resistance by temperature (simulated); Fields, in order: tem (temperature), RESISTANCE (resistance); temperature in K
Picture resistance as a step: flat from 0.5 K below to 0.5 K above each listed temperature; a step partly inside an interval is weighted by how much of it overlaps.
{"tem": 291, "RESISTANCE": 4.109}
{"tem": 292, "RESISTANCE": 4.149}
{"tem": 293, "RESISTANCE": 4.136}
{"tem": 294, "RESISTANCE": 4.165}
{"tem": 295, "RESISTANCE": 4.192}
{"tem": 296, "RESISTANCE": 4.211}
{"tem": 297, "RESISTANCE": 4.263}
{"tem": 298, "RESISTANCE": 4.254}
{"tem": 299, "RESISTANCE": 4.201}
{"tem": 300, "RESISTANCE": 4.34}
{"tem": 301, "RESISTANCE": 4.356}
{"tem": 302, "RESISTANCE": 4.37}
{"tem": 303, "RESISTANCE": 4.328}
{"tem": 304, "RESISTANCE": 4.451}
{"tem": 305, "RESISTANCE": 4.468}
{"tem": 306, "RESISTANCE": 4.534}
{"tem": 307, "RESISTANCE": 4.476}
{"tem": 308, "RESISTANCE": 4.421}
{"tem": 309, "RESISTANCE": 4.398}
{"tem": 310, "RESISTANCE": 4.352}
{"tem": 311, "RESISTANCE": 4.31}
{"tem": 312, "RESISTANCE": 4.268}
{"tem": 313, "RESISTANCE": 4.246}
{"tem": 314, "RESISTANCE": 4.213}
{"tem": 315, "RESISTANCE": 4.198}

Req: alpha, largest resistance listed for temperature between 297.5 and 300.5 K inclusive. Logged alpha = 4.34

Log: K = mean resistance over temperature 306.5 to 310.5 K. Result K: 4.41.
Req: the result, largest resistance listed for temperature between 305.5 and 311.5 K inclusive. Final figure 4.534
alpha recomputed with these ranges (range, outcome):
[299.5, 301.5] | 4.356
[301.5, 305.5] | 4.468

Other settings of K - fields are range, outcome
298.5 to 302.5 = 4.32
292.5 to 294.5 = 4.15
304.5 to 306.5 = 4.5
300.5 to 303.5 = 4.35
